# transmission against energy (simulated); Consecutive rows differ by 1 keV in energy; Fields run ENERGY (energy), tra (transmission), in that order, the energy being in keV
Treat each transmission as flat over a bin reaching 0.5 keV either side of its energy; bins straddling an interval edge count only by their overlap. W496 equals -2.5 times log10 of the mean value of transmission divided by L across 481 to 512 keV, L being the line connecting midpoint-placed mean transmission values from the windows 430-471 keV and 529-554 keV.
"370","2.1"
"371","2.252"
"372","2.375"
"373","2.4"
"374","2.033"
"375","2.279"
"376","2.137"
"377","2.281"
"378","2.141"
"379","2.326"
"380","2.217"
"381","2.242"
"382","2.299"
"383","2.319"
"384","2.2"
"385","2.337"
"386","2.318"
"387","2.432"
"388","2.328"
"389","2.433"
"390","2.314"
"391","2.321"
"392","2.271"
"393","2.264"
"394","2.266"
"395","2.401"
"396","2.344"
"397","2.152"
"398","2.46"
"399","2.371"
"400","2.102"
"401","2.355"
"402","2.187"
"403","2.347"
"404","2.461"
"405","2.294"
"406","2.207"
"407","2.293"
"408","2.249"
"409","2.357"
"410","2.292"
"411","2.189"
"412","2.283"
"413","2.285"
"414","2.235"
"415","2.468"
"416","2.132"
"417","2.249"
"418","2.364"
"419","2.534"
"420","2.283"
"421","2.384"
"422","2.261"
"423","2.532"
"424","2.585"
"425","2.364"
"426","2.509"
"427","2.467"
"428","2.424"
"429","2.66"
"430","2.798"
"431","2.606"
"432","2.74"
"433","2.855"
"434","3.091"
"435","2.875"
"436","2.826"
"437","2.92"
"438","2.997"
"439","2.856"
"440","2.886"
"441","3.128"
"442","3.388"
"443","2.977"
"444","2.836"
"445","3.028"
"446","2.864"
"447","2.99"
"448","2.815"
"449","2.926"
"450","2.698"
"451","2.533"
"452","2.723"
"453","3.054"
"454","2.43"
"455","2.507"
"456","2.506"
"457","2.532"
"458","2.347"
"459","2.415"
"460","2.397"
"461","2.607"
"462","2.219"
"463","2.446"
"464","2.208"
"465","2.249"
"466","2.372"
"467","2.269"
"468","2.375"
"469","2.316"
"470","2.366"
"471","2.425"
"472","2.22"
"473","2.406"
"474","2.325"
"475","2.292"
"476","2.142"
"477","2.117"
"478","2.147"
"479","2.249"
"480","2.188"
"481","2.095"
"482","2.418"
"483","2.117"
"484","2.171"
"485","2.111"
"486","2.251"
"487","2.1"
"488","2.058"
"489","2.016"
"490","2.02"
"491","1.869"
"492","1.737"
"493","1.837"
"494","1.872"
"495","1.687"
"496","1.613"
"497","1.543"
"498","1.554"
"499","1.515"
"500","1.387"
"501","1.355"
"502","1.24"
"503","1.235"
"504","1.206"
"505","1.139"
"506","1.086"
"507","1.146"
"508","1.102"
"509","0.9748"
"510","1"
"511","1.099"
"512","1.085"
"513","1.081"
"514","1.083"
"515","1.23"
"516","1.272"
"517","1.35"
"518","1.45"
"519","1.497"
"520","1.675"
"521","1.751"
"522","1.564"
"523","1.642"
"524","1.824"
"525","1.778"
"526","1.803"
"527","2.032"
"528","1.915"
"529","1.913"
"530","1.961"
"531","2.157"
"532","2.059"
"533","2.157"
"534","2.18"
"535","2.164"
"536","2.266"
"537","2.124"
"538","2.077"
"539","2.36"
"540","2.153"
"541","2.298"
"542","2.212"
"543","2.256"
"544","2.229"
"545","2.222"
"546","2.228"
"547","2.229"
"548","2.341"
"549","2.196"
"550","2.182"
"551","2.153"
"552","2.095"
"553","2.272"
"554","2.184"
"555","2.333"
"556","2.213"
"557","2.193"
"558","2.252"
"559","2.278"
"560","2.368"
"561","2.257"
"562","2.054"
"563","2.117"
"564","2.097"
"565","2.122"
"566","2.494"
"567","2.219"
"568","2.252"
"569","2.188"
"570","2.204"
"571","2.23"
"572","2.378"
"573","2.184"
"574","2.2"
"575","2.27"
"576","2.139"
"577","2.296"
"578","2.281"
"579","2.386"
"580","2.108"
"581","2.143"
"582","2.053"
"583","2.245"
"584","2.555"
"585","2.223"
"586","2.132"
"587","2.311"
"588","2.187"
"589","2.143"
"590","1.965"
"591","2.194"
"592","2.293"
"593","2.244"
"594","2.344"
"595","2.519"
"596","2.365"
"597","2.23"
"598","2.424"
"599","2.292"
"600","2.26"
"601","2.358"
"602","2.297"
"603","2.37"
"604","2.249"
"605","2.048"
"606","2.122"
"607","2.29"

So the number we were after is 0.45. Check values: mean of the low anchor 2.68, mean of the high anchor 2.18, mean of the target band 1.61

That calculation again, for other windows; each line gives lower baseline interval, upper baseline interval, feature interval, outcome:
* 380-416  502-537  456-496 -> -0.202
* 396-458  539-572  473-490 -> 0.116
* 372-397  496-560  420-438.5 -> -0.237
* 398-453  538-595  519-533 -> 0.250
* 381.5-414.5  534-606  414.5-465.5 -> -0.155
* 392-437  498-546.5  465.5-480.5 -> -0.133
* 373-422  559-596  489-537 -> 0.382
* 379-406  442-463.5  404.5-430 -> 0.043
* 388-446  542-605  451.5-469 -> -0.006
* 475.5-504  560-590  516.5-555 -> 0.018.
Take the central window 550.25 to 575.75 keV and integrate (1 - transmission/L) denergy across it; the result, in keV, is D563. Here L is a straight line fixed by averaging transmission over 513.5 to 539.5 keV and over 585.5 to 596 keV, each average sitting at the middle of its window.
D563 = -2.1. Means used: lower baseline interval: 1.82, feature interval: 2.22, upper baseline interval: 2.24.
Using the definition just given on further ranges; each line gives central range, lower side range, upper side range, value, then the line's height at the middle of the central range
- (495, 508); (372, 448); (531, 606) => 5.5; 2.33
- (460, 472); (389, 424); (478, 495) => -1.2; 2.13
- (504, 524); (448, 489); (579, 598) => 8.9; 2.32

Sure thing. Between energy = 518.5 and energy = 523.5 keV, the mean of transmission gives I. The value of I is 1.63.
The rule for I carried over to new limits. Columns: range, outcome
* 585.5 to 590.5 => 2.15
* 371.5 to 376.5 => 2.24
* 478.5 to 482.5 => 2.24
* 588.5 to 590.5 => 2.05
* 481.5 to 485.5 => 2.2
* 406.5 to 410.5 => 2.3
